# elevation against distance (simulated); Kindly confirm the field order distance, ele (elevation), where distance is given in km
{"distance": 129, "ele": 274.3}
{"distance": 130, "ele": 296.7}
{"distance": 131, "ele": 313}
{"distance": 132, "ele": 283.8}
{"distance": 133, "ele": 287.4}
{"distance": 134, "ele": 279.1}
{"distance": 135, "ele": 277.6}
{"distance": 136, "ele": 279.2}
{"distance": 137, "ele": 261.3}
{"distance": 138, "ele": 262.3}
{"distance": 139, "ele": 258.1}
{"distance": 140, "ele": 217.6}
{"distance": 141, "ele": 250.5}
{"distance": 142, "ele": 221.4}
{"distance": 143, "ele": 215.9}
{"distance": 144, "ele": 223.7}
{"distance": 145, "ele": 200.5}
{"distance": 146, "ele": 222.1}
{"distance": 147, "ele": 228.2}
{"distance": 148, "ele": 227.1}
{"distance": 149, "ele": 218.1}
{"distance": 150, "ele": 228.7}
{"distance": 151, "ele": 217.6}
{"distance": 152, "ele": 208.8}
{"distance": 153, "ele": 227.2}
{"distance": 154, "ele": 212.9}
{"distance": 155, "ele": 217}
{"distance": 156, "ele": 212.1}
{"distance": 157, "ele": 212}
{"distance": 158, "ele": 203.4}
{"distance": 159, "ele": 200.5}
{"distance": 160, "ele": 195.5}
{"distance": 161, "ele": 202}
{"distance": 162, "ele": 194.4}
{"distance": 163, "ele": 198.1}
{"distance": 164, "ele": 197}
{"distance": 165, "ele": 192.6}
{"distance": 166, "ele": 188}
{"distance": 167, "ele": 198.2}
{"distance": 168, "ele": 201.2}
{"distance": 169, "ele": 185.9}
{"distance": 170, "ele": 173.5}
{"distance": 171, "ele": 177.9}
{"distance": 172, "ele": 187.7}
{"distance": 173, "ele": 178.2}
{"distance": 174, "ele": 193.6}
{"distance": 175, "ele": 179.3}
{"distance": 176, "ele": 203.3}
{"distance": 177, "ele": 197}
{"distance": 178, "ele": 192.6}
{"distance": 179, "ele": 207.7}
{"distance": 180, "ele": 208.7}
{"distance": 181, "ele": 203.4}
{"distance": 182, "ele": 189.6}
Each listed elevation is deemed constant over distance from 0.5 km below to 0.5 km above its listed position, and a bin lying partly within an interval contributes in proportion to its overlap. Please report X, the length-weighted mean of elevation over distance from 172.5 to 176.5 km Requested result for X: 189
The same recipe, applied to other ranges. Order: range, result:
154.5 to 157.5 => 214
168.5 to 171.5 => 179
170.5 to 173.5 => 181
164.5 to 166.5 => 190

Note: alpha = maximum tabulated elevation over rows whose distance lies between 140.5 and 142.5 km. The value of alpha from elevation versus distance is 250.5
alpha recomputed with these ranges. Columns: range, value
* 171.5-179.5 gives 207.7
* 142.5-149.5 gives 228.2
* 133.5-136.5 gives 279.2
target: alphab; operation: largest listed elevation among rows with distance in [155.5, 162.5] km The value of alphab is 212.1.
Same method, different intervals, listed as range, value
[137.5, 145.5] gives 262.3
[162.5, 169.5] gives 201.2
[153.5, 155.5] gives 217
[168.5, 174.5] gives 193.6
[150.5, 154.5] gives 227.2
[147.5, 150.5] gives 228.7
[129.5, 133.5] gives 313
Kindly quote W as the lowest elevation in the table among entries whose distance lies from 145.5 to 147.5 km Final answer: 222.1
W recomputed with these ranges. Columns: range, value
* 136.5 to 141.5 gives 217.6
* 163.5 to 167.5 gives 188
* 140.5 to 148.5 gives 200.5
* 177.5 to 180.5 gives 192.6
